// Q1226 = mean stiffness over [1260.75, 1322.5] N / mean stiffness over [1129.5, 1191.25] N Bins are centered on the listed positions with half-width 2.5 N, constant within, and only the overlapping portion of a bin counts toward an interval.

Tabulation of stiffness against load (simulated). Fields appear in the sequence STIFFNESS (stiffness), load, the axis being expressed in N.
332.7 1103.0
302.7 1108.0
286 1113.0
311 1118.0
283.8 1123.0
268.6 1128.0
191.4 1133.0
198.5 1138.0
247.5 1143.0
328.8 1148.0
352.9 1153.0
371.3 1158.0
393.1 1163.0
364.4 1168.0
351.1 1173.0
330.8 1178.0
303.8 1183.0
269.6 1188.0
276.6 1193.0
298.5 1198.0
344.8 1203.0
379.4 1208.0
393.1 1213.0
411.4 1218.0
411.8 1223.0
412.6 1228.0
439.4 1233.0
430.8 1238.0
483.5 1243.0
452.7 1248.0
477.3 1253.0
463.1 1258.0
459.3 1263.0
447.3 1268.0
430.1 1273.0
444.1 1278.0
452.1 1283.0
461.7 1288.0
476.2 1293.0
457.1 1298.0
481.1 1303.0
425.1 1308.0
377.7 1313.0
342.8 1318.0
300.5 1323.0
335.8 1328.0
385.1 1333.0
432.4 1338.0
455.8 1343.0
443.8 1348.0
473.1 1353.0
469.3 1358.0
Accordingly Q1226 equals 1.41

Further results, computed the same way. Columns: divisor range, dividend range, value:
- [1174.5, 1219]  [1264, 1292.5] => 1.35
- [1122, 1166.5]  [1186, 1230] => 1.21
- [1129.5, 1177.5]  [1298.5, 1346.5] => 1.28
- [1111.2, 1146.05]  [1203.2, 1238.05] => 1.59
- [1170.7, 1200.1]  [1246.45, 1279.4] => 1.49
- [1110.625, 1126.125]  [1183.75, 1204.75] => 1.01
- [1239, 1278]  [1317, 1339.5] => 0.78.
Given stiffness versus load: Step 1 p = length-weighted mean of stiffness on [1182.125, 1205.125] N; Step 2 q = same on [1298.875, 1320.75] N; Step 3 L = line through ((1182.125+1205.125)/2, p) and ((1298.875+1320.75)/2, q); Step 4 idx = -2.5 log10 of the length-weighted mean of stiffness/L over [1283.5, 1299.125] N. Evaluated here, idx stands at -0.18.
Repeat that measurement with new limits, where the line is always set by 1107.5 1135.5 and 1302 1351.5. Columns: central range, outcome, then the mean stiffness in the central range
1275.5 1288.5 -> -0.22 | 451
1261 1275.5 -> -0.23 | 445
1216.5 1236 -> -0.24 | 419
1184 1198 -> 0.12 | 281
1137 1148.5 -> 0.13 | 254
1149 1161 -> -0.22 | 359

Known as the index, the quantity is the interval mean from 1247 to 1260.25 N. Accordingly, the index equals 466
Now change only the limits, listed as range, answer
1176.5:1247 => 373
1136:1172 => 325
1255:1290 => 451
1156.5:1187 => 348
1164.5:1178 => 355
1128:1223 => 324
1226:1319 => 445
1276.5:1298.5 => 459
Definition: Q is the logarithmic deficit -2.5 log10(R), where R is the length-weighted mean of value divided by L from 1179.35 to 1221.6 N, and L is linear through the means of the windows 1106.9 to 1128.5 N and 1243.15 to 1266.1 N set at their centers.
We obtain 0.18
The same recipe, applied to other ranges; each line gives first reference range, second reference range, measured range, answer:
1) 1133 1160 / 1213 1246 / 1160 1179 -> -0.11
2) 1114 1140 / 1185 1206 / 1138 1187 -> -0.18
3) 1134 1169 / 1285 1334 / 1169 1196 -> 0.08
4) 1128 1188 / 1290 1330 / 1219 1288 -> -0.21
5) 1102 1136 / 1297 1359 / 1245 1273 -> -0.24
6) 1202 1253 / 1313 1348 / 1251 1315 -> -0.13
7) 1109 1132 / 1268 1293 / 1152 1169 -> -0.15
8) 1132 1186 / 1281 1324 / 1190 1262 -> -0.11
